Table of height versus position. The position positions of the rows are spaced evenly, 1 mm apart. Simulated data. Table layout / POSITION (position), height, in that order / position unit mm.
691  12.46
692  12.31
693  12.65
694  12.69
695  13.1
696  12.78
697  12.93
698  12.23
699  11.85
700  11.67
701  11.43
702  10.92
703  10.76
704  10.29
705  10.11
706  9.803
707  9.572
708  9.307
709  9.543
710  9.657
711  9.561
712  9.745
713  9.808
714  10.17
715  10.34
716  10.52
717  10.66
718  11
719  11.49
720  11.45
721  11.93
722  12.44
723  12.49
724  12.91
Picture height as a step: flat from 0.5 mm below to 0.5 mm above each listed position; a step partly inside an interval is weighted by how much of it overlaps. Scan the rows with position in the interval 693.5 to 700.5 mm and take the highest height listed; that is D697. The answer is 13.1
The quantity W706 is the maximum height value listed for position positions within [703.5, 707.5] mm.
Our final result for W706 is 10.29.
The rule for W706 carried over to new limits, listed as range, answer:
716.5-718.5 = 11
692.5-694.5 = 12.69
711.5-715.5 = 10.34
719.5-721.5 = 11.93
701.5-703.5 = 10.92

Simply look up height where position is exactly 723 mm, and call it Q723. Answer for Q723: 12.49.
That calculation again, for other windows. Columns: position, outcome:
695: 13.1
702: 10.92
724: 12.91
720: 11.45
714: 10.17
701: 11.43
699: 11.85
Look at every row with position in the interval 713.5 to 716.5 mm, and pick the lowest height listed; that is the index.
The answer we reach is 10.17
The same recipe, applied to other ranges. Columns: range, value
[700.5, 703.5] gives 10.76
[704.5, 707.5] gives 9.572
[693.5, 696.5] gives 12.69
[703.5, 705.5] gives 10.11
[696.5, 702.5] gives 10.92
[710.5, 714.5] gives 9.561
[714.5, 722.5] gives 10.34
